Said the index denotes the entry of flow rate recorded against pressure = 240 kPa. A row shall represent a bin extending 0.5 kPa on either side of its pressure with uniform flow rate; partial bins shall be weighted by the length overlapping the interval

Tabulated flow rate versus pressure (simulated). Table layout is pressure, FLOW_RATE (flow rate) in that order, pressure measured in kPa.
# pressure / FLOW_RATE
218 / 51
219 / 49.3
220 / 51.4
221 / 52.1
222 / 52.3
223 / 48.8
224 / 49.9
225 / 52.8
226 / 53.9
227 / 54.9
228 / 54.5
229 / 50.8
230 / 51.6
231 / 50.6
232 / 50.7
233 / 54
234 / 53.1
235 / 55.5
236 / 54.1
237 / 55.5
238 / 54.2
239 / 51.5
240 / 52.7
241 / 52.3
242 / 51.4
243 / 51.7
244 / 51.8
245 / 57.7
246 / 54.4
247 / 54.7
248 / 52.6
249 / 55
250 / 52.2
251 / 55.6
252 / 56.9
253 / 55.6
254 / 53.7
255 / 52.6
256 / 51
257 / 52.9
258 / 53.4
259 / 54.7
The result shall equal 52.7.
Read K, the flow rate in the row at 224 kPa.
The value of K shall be 49.9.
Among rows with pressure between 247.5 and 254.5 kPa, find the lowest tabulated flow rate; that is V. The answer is 52.2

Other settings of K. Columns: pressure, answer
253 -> 55.6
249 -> 55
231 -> 50.6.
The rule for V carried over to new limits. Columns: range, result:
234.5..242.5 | 51.4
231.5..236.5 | 50.7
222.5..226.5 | 48.8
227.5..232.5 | 50.6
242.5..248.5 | 51.7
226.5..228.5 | 54.5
